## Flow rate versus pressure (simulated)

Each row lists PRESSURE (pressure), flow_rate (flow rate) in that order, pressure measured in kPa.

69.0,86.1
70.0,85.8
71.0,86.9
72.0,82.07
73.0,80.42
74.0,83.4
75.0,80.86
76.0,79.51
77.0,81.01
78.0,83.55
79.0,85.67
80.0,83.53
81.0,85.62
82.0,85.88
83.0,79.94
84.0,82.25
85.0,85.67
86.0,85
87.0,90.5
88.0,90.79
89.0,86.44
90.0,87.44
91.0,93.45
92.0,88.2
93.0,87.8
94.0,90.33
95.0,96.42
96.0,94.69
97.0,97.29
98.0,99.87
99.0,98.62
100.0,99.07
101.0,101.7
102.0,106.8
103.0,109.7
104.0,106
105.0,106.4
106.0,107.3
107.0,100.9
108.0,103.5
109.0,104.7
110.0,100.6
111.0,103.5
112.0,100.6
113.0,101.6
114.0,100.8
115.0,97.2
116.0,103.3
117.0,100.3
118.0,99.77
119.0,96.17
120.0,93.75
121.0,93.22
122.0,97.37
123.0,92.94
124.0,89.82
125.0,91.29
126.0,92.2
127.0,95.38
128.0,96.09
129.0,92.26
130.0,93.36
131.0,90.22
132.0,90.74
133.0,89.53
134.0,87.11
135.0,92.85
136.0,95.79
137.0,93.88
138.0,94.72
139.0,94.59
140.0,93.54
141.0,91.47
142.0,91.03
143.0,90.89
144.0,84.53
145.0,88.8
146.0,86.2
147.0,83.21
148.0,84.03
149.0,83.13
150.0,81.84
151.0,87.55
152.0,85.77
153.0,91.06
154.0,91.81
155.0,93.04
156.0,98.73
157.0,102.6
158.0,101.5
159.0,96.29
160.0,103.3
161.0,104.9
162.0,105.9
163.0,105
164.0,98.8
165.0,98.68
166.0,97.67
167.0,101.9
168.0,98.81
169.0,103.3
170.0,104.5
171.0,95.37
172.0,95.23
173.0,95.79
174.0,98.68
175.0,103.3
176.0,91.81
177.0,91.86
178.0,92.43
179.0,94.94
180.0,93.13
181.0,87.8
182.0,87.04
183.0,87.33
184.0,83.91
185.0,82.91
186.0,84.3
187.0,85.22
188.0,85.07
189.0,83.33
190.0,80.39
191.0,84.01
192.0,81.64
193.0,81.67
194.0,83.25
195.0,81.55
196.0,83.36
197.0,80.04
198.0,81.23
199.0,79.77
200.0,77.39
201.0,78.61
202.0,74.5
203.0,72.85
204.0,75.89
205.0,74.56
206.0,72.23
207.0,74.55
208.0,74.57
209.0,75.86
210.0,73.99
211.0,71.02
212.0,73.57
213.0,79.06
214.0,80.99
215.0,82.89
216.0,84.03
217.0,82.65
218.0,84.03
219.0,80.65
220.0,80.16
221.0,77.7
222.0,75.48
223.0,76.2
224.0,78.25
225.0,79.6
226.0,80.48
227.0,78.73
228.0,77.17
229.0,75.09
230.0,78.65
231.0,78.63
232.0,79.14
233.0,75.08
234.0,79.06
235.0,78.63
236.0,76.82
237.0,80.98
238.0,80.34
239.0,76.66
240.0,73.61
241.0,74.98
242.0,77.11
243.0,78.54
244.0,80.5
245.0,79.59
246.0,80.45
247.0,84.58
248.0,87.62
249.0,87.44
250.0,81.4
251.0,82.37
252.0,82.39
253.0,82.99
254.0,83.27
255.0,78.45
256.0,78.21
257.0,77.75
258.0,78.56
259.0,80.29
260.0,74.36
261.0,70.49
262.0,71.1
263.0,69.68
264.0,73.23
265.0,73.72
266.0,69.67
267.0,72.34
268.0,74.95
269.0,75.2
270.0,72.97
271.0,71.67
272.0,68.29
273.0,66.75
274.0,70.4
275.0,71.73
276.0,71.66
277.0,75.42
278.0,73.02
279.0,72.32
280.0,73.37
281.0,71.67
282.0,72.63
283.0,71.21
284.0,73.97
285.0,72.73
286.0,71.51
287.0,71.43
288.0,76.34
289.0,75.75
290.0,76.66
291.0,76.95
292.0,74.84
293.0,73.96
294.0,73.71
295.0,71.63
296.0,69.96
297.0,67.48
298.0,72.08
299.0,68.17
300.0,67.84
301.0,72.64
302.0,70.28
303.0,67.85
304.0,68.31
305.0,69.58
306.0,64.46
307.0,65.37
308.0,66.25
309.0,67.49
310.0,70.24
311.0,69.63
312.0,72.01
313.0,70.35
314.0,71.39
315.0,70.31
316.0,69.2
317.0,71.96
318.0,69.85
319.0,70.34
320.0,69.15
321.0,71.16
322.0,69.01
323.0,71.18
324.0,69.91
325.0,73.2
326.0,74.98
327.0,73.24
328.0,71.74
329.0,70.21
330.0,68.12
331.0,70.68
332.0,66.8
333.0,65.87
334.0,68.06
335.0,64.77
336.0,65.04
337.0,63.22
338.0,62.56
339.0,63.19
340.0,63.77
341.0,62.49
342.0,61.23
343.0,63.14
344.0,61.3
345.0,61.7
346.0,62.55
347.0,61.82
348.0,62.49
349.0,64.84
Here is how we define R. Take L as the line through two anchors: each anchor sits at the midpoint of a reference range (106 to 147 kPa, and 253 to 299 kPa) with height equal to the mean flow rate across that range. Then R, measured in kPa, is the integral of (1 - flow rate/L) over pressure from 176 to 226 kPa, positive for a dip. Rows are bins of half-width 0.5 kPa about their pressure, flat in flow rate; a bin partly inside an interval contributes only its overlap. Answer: 1.9 kPa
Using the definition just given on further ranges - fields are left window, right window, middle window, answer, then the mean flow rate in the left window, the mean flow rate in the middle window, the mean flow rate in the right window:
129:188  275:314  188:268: 3.4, 93.1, 78.4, 71.3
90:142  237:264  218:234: 0.7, 96.7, 78.3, 78.9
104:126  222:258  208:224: 0.9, 99.3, 78.4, 79.4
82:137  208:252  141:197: -2.7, 95.4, 91.5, 79.1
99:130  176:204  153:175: -2.6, 99.4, 99.5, 83.7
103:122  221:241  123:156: 1.9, 101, 90.4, 77.7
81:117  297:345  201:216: 1.2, 96.3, 75.9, 68.2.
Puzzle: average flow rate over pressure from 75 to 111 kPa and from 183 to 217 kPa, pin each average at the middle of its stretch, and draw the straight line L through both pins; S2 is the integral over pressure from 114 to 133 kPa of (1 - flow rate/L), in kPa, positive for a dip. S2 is -1.15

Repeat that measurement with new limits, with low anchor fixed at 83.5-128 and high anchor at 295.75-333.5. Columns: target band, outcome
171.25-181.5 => -0.8 kPa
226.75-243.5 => 0.5 kPa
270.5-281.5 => 0.5 kPa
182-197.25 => 0.4 kPa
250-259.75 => -0.4 kPa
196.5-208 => 1.1 kPa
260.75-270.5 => 0.5 kPa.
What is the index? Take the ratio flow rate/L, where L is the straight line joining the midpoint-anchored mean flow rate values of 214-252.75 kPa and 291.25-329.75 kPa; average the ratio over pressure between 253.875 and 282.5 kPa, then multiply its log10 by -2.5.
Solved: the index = 0.03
